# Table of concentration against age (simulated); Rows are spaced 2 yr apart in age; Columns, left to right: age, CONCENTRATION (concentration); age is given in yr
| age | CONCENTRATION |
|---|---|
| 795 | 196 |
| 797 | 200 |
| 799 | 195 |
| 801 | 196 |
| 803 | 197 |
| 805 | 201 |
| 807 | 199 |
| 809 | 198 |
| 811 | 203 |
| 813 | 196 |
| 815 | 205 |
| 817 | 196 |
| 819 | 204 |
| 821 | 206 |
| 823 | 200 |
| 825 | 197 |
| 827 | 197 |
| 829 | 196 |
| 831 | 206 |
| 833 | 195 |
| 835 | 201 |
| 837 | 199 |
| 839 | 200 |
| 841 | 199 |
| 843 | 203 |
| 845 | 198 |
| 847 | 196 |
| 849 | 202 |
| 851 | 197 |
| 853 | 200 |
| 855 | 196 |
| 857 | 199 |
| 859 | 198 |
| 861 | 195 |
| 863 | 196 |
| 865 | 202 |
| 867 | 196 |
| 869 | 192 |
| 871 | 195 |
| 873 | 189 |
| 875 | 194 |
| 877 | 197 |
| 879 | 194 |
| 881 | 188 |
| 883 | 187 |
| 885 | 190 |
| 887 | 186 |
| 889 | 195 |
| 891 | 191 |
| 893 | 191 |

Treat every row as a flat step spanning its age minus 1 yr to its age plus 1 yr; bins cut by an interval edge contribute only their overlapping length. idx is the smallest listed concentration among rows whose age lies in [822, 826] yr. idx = 197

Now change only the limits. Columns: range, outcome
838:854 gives 196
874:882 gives 188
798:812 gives 195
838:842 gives 199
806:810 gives 198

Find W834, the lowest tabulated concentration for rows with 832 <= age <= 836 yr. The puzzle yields 195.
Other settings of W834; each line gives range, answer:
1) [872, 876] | 189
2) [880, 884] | 187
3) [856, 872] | 192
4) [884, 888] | 186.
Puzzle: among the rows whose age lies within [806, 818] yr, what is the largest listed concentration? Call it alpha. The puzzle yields 205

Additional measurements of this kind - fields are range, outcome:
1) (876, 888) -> 197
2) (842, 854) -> 203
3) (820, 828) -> 206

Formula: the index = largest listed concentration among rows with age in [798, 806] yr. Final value 201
